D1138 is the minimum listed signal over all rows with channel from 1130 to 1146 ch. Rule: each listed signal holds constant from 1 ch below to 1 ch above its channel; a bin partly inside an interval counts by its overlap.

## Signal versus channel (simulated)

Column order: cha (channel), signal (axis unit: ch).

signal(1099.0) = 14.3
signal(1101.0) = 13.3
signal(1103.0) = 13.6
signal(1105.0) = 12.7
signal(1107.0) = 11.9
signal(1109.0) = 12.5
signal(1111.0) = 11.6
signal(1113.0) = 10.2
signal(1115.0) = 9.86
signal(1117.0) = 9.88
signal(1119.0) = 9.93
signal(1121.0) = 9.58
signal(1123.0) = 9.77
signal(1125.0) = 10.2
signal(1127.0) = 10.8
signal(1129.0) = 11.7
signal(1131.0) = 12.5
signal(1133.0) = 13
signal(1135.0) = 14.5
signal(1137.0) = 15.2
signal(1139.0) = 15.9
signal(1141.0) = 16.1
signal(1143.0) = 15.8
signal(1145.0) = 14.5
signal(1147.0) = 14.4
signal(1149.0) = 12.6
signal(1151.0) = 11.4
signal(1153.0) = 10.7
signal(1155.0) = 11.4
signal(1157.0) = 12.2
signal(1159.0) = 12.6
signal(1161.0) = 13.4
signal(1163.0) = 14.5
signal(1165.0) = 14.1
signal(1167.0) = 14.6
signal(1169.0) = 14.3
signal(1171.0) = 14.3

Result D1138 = 12.5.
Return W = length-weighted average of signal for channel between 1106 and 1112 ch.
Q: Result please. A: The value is 12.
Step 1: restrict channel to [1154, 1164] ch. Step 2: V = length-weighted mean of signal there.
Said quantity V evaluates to 12.8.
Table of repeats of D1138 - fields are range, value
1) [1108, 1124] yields 9.58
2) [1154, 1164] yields 11.4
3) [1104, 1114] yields 10.2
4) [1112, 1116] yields 9.86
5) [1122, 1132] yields 9.77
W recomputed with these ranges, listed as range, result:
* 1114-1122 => 9.81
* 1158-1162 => 13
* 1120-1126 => 9.85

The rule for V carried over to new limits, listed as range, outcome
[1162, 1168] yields 14.4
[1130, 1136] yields 13.3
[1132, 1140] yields 14.7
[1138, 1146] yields 15.6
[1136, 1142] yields 15.7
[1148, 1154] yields 11.6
